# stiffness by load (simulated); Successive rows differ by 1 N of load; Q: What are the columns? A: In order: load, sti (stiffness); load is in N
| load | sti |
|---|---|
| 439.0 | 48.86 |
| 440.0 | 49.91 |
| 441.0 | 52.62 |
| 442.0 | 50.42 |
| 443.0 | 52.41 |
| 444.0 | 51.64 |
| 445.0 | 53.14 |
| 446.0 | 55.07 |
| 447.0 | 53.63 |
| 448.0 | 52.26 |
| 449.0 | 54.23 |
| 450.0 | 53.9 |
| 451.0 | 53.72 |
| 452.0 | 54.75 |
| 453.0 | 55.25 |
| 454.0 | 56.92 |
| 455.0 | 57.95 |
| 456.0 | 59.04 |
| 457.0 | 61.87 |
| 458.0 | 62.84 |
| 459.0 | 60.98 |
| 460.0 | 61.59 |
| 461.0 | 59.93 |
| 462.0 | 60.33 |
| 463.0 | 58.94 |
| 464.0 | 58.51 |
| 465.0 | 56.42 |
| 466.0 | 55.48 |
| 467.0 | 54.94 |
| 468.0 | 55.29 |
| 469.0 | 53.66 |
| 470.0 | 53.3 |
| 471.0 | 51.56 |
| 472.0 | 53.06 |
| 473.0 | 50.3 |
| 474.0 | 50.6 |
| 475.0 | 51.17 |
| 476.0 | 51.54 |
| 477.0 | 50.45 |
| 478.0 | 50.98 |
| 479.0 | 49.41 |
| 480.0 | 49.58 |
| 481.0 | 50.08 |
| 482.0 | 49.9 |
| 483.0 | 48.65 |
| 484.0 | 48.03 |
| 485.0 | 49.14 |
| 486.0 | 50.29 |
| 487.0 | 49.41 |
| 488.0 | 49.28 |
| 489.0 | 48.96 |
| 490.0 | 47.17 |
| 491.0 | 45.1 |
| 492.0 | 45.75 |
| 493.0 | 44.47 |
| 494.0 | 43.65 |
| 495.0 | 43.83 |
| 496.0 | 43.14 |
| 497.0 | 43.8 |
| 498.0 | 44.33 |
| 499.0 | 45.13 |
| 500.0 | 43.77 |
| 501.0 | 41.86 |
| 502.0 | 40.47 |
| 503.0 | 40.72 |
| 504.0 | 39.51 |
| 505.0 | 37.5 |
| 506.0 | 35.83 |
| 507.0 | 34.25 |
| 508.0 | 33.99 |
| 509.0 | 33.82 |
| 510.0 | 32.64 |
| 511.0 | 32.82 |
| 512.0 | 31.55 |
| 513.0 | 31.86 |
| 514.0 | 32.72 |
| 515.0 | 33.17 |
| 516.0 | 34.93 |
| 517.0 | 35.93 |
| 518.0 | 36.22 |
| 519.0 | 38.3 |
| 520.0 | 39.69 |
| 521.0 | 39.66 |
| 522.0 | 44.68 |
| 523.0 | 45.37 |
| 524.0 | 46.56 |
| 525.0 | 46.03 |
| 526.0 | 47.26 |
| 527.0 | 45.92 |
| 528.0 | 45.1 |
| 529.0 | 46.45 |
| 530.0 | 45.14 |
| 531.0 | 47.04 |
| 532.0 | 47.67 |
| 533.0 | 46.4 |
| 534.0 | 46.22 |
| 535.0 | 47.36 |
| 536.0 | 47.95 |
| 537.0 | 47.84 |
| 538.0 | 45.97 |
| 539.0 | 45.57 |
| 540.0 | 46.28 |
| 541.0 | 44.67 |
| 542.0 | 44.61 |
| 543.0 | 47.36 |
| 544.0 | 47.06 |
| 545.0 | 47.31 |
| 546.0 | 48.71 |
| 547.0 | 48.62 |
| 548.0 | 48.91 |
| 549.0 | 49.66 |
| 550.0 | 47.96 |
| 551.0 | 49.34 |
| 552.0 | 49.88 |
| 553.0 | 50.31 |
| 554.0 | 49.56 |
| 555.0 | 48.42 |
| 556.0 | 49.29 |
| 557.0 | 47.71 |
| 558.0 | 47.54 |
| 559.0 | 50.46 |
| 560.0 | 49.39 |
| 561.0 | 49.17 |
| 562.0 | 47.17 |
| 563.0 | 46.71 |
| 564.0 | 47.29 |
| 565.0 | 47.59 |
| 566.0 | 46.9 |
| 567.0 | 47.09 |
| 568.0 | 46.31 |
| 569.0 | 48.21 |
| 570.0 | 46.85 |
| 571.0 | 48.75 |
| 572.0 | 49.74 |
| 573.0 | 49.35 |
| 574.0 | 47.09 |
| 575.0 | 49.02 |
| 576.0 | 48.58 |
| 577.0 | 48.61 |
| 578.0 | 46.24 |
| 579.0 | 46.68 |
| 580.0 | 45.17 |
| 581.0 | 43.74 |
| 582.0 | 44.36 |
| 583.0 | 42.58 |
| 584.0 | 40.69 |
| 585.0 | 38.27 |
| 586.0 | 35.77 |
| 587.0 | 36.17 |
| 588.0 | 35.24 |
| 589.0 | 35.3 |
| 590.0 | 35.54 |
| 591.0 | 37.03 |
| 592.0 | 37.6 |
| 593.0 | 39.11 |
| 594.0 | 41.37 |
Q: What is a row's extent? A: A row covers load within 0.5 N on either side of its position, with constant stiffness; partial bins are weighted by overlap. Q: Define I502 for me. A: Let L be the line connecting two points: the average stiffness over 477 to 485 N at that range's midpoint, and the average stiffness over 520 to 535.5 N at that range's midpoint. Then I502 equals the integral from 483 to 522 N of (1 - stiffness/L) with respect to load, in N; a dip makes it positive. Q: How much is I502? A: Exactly 5.8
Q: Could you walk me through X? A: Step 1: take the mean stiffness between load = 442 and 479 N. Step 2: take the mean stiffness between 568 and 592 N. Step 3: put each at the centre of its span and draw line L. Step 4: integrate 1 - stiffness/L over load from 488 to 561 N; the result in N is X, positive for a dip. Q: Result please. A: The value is 7.3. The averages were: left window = 55.1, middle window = 43.7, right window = 43.4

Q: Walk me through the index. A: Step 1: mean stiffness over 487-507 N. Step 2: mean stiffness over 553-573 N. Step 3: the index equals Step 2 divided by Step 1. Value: 1.11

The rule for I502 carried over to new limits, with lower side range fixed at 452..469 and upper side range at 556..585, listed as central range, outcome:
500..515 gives 4.9 N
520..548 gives 2.5 N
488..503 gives 2.8 N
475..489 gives 1.6 N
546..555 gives 0.0 N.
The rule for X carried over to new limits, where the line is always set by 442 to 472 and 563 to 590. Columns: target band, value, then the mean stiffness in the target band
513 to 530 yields 3.0 N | 41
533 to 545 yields 0.4 N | 46.5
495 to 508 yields 2.8 N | 40.7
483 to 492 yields 0.8 N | 48.3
